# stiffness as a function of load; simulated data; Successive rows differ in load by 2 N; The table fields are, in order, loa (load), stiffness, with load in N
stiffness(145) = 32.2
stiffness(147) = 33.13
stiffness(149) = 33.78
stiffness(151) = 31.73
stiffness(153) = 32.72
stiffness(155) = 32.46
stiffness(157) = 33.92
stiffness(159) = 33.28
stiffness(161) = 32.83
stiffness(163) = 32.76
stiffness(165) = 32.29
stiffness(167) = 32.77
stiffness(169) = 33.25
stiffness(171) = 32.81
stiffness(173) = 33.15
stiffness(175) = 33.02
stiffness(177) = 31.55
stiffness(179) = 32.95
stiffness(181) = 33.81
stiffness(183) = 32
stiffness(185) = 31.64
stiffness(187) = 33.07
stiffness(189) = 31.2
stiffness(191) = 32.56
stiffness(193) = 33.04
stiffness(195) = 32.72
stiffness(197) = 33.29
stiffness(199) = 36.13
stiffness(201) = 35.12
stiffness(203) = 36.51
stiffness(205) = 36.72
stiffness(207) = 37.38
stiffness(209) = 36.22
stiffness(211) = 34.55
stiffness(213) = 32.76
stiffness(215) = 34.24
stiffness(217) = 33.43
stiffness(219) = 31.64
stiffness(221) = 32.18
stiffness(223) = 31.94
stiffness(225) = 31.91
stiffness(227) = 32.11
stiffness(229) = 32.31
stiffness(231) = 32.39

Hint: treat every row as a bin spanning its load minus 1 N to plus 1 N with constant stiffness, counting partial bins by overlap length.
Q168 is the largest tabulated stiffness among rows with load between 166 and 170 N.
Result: 33.25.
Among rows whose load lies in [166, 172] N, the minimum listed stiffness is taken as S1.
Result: 32.77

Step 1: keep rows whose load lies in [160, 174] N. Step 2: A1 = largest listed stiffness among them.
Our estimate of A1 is 33.25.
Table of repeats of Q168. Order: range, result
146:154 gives 33.78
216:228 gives 33.43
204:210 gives 37.38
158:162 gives 33.28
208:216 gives 36.22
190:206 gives 36.72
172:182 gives 33.81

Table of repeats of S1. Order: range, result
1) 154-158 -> 32.46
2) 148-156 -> 31.73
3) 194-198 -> 32.72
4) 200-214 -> 32.76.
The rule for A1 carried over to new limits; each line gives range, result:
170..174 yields 33.15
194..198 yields 33.29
